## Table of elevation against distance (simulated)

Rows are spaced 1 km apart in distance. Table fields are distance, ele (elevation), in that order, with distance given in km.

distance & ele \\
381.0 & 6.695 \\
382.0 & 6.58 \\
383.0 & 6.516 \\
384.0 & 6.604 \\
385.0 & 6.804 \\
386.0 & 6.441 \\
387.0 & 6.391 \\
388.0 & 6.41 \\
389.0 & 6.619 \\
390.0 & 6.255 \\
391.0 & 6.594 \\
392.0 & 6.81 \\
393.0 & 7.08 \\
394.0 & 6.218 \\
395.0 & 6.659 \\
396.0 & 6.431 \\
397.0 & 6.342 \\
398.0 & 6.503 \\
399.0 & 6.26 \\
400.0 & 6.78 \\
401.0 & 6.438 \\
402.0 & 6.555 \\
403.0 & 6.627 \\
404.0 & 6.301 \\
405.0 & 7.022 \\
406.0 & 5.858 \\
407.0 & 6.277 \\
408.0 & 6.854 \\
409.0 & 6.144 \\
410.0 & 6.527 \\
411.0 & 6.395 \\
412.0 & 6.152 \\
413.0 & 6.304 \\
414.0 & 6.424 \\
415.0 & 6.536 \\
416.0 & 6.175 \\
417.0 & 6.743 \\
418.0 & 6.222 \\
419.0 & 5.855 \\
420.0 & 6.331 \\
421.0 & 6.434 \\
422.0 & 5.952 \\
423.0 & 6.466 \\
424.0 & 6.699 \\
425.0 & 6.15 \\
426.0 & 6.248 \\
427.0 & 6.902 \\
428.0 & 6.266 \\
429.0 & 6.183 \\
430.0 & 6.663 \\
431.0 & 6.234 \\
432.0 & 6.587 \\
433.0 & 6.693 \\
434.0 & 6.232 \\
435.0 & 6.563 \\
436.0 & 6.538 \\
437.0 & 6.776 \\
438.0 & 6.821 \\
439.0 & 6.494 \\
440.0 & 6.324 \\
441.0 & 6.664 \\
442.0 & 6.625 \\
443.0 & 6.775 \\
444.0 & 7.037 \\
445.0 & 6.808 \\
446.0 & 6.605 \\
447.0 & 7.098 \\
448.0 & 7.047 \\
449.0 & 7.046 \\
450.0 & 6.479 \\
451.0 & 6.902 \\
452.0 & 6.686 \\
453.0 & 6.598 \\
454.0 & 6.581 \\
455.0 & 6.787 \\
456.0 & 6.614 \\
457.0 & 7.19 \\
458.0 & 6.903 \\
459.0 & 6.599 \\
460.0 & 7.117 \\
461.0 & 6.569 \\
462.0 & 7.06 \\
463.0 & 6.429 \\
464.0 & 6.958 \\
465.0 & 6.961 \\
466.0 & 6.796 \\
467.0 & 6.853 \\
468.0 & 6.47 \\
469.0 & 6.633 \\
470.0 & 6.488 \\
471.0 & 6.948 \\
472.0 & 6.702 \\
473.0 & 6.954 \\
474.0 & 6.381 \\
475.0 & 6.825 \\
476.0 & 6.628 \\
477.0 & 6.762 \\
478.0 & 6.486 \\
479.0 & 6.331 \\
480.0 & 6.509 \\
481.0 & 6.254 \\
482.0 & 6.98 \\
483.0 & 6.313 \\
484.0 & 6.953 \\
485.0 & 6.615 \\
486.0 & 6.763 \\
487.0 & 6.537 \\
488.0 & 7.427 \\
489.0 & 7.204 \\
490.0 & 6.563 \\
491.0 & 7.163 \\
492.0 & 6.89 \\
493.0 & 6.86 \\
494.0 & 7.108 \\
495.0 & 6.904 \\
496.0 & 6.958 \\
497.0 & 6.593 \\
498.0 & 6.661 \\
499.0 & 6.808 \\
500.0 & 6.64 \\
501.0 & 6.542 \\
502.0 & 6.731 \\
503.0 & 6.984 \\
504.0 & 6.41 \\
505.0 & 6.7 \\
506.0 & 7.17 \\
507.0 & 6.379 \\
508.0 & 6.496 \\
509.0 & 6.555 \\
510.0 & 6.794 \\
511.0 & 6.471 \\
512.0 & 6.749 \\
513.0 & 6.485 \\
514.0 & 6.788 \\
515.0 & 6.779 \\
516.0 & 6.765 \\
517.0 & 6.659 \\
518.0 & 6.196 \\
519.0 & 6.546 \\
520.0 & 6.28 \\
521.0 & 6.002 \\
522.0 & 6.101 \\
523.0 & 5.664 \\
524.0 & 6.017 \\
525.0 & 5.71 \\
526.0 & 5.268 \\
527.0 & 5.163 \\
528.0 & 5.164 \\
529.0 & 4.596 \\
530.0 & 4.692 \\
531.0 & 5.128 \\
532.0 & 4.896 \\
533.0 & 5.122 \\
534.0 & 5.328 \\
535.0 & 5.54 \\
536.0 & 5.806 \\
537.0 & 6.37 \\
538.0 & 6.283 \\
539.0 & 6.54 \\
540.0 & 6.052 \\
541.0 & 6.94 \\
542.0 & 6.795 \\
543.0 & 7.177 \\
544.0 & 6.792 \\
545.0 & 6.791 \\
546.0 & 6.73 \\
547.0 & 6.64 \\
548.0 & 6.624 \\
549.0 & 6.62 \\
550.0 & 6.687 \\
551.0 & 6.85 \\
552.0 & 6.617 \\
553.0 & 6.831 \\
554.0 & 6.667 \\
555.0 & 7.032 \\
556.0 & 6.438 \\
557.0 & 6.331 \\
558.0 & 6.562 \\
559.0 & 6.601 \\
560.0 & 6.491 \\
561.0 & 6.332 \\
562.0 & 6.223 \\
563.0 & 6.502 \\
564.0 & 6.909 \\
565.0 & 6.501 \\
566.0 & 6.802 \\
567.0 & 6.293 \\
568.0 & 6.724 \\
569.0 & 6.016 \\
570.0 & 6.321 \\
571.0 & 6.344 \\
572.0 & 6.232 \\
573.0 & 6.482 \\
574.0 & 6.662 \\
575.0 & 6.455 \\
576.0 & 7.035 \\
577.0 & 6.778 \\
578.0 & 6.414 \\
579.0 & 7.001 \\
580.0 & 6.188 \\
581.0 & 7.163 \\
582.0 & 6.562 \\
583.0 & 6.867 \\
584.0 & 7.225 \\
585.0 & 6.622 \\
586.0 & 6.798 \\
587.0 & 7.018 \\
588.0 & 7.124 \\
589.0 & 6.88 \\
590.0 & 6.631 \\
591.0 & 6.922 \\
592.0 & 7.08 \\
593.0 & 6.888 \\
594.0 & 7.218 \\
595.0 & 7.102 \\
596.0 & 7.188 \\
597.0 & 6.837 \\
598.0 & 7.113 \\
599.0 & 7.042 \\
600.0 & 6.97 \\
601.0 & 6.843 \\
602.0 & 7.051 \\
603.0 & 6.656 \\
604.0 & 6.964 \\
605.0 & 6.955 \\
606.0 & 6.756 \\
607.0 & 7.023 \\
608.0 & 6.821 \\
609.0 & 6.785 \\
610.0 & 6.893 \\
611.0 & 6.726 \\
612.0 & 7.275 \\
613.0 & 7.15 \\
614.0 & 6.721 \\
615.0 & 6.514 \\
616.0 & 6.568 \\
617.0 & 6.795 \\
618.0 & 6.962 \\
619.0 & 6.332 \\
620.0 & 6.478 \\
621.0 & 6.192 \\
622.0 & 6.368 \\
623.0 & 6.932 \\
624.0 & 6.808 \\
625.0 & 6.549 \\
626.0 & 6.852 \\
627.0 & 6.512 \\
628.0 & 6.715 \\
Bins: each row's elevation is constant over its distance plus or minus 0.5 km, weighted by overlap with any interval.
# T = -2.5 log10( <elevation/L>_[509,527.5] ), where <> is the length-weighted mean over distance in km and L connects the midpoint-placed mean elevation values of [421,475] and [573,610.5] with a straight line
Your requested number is 0.09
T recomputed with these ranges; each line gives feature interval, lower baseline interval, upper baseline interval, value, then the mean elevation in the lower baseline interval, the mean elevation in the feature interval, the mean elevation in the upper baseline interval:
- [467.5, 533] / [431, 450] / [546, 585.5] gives 0.04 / 6.69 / 6.44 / 6.61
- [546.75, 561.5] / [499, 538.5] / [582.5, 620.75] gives -0.03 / 6.11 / 6.62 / 6.88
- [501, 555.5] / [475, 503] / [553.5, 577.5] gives 0.06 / 6.75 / 6.28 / 6.53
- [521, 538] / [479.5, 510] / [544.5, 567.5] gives 0.22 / 6.76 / 5.45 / 6.61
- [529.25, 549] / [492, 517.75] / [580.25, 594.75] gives 0.12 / 6.72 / 6.11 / 6.92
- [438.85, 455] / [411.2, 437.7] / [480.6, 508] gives -0.04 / 6.4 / 6.74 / 6.78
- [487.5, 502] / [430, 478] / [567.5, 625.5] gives -0.02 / 6.72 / 6.87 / 6.78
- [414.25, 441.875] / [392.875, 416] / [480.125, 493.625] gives 0.02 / 6.45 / 6.44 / 6.8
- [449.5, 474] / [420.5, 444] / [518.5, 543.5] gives -0.08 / 6.5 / 6.75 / 5.81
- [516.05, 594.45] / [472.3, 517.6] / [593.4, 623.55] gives 0.06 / 6.72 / 6.39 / 6.84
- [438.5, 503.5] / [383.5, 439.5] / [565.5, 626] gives -0.03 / 6.46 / 6.76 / 6.77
